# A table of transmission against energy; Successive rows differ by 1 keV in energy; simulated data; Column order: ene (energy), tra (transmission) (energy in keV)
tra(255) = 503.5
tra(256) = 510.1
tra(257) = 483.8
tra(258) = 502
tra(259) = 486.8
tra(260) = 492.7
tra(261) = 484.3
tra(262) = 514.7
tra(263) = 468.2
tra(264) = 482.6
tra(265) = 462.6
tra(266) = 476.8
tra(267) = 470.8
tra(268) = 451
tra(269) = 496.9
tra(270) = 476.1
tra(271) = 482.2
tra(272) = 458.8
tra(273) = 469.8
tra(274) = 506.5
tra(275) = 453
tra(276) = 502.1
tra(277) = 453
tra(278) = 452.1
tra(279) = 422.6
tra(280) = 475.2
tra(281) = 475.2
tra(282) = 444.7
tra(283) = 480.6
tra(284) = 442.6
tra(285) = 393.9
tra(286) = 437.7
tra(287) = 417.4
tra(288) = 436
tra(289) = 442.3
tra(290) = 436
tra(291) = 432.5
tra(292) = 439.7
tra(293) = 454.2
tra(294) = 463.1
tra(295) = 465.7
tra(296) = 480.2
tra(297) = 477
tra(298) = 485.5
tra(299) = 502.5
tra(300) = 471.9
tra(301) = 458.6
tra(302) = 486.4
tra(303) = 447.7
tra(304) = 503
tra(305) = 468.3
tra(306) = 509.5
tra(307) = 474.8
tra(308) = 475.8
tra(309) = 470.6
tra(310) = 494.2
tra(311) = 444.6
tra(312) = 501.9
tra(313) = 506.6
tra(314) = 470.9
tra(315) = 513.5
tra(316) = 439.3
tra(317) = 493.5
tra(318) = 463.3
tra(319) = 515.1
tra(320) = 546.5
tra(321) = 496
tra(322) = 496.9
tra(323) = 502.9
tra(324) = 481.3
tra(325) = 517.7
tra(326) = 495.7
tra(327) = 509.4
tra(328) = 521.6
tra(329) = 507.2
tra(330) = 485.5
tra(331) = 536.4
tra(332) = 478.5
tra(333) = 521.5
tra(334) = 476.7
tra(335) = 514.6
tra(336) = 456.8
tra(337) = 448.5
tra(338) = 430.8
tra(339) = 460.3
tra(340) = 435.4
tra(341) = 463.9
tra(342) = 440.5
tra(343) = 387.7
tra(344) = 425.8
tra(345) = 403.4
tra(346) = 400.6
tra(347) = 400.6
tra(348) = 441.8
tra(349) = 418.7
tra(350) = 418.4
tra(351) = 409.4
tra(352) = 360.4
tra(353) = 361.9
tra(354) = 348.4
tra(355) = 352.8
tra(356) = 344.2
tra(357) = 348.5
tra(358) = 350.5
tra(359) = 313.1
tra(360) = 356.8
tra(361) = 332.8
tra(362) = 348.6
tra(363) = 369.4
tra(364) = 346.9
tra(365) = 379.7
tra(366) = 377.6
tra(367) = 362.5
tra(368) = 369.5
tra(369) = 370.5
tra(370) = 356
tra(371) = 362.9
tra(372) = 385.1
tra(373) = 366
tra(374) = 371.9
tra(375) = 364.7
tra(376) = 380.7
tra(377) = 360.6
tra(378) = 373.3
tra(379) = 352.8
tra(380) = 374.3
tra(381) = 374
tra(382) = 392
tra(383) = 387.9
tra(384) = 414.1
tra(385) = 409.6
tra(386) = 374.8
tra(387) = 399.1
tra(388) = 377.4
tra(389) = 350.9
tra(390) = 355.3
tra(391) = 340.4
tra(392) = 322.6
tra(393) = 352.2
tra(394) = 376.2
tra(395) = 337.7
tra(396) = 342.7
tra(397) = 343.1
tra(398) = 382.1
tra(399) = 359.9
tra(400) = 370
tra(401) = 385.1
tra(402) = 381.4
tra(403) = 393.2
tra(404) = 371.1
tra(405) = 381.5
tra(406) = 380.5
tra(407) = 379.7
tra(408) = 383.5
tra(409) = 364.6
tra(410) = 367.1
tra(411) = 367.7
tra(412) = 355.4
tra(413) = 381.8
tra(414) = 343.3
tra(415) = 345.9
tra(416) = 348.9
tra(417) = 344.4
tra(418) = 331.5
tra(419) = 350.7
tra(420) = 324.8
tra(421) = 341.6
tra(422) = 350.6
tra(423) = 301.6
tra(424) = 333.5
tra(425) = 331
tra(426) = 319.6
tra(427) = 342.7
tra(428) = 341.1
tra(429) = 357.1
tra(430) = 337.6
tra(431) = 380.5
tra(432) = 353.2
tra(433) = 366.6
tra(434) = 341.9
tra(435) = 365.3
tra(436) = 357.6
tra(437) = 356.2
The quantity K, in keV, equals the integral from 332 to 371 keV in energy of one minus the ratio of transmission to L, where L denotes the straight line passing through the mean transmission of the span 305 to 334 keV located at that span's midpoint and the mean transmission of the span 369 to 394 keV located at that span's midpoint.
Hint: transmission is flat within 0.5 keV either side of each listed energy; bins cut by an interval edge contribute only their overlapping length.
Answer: 3.1 keV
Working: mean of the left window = 495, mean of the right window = 371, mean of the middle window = 398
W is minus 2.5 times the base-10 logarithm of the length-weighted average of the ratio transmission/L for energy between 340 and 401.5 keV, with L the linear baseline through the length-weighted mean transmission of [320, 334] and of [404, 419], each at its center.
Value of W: 0.15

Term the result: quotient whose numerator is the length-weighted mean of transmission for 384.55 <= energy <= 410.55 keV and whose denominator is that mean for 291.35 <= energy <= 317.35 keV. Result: 0.77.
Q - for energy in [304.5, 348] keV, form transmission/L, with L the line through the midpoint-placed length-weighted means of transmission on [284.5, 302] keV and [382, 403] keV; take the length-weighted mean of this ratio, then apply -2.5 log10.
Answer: -0.12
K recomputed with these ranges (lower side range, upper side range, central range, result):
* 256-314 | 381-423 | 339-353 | 0.0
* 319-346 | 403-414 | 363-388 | 2.6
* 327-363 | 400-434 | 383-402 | 0.5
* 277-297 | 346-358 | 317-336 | -4.4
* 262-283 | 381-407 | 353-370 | 1.8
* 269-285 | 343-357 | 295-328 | -4.5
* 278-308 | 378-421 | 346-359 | 0.9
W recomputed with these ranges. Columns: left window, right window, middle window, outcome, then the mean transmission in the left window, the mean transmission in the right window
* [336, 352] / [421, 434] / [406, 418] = -0.01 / 425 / 343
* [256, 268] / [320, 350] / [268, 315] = 0.03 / 484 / 468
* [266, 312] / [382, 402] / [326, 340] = -0.15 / 465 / 368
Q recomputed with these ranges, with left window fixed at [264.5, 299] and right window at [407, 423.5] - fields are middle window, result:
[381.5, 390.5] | -0.03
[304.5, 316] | -0.11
